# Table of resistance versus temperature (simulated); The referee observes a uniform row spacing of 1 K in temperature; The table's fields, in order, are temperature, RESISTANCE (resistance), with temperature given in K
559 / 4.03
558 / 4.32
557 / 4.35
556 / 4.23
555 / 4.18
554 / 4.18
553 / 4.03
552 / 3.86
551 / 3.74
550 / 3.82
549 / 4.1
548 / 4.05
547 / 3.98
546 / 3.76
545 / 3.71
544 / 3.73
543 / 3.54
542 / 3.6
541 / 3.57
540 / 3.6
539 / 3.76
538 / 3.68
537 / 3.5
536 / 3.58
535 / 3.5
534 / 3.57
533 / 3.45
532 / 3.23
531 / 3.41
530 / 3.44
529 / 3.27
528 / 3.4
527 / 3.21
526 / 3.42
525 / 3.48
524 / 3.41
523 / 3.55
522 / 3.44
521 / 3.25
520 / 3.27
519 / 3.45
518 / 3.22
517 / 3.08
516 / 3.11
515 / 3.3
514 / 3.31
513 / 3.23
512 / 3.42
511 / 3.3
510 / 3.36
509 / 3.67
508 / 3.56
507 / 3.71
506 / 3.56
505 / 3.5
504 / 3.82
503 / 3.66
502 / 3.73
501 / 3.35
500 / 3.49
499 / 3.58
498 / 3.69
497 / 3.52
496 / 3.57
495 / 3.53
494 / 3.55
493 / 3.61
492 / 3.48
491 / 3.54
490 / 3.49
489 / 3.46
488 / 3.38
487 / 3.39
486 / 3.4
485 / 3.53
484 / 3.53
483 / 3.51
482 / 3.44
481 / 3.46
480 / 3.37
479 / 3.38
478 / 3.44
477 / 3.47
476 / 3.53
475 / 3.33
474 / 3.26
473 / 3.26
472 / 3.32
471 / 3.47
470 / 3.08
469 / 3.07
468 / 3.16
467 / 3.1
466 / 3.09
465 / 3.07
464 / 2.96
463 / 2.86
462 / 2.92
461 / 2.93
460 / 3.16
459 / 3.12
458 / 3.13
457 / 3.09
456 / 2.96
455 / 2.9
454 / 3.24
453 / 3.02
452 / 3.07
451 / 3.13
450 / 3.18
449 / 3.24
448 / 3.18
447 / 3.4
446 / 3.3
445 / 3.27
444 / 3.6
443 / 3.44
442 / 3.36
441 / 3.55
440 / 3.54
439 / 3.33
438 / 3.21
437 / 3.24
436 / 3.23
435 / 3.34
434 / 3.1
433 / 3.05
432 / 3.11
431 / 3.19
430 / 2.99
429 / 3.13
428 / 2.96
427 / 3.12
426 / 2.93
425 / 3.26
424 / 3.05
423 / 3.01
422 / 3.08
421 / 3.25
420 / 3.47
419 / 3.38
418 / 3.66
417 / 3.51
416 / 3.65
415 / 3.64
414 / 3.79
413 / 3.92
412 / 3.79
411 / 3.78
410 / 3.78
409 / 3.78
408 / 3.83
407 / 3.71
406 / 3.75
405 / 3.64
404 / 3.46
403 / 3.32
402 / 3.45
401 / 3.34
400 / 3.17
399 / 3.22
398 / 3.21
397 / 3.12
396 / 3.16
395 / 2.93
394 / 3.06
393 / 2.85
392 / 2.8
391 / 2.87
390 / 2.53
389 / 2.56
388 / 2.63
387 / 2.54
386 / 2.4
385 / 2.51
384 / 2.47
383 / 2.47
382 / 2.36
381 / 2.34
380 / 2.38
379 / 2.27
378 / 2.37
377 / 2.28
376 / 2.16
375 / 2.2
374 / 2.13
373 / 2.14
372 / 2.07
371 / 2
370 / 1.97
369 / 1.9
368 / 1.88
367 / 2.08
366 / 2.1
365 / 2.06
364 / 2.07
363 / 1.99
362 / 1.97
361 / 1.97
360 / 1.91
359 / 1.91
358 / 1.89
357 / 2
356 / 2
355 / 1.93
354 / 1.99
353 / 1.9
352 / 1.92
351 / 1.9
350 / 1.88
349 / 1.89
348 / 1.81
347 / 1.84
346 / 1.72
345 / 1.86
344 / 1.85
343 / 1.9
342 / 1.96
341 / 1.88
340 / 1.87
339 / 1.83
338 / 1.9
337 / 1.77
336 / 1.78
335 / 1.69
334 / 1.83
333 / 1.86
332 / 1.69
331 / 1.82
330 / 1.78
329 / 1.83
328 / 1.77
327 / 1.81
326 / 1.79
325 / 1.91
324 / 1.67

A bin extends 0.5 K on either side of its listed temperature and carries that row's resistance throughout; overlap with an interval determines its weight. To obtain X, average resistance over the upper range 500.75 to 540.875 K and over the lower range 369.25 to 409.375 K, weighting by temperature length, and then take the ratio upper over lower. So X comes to 1.24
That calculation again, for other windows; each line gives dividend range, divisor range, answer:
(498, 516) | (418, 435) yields 1.11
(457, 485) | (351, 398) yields 1.42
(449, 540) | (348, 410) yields 1.34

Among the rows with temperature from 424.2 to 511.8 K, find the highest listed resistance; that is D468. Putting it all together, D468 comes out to 3.82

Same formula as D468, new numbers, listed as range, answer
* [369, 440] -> 3.92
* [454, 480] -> 3.53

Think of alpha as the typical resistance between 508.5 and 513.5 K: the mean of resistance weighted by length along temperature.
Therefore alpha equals 3.4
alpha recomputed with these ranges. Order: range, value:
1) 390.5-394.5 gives 2.9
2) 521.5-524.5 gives 3.47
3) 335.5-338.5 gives 1.82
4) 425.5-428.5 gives 3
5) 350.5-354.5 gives 1.93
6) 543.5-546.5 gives 3.73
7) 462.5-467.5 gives 3.02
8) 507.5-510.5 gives 3.53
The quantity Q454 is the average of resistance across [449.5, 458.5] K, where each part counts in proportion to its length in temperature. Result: 3.08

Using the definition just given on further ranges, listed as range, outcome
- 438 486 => 3.25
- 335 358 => 1.88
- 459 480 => 3.2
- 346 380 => 2.01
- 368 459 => 3.05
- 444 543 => 3.36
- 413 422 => 3.54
